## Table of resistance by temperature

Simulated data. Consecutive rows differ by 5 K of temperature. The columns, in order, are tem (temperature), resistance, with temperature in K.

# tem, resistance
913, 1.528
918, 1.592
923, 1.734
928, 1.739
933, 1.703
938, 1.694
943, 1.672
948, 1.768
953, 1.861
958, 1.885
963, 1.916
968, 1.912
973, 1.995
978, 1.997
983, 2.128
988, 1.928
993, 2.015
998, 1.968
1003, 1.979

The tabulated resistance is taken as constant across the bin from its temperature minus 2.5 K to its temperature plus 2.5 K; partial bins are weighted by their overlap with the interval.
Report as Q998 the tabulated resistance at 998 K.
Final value 1.968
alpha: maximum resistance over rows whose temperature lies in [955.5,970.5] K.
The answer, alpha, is 1.916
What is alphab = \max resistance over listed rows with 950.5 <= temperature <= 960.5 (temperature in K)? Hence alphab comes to 1.885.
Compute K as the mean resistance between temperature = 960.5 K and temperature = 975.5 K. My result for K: 1.94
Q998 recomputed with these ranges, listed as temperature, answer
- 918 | 1.592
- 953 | 1.861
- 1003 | 1.979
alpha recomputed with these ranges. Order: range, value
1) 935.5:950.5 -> 1.768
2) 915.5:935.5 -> 1.739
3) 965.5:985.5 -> 2.128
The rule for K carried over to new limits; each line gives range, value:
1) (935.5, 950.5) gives 1.71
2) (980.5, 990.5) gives 2.03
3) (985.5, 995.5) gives 1.97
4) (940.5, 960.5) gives 1.8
